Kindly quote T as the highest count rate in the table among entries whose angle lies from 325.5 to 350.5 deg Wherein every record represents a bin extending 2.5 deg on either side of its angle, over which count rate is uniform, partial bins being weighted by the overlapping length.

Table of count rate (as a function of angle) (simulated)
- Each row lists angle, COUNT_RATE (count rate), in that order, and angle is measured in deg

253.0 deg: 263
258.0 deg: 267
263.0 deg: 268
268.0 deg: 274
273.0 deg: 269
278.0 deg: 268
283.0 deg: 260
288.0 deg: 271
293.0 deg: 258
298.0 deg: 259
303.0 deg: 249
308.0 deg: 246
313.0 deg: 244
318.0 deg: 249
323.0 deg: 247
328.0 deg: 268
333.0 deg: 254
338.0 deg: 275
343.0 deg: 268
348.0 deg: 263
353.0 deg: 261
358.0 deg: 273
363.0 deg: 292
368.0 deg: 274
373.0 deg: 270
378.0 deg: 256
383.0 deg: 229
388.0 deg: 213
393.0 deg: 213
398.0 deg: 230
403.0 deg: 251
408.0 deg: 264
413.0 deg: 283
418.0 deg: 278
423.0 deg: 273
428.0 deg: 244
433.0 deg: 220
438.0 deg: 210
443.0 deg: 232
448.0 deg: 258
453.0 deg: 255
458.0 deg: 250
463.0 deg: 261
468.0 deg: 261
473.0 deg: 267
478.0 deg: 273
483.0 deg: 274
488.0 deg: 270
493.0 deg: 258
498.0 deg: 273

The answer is 275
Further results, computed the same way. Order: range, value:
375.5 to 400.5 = 256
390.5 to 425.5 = 283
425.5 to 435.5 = 244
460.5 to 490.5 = 274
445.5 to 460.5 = 258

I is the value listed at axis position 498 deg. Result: 273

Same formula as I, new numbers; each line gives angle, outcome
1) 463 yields 261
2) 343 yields 268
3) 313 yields 244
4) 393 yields 213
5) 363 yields 292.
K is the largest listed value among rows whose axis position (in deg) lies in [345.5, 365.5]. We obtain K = 292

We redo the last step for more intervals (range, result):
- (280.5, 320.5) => 271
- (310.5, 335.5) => 268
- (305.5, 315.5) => 246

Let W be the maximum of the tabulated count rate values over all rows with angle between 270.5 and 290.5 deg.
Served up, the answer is 271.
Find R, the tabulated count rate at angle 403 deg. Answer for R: 251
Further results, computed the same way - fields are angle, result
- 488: 270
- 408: 264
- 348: 263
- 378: 256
